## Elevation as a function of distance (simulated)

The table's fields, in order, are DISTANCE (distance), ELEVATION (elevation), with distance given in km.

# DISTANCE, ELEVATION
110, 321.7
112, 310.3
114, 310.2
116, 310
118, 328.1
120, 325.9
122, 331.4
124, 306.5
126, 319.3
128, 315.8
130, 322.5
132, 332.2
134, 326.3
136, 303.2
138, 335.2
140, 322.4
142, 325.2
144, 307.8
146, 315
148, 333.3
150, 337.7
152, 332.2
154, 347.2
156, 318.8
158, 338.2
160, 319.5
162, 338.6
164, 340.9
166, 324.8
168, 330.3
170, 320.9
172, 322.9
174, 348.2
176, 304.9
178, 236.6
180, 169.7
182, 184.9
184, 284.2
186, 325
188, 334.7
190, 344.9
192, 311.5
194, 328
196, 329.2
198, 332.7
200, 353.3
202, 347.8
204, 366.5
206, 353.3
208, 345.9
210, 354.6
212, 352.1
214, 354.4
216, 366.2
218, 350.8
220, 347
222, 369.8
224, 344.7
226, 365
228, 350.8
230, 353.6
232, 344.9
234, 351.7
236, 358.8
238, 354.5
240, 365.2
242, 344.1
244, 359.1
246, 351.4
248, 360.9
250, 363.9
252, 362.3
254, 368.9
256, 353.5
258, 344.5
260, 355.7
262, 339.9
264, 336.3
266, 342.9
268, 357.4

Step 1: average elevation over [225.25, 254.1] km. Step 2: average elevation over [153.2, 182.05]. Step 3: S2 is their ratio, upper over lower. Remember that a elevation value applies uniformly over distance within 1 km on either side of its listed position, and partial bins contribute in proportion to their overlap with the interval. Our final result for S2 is 1.16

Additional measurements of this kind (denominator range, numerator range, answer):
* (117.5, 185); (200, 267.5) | 1.13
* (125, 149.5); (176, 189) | 0.81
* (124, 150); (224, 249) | 1.10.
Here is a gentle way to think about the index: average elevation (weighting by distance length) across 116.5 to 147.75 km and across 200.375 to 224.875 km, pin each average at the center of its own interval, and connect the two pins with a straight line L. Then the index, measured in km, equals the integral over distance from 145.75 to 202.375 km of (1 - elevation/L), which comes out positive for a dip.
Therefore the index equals 3.8 km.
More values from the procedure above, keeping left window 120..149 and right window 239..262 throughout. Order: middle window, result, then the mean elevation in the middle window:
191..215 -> -0.14 km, 344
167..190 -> 3.07 km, 290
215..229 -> -0.34 km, 356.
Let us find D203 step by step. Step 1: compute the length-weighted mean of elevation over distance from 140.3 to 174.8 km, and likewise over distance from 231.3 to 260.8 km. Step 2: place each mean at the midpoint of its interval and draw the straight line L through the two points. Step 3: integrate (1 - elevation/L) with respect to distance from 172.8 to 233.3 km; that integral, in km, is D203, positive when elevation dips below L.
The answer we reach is 2.6 km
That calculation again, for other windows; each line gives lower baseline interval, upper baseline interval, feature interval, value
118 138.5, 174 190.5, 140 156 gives -1.2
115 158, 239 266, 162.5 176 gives 0.1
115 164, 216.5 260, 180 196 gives 2.1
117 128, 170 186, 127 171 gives -4.4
